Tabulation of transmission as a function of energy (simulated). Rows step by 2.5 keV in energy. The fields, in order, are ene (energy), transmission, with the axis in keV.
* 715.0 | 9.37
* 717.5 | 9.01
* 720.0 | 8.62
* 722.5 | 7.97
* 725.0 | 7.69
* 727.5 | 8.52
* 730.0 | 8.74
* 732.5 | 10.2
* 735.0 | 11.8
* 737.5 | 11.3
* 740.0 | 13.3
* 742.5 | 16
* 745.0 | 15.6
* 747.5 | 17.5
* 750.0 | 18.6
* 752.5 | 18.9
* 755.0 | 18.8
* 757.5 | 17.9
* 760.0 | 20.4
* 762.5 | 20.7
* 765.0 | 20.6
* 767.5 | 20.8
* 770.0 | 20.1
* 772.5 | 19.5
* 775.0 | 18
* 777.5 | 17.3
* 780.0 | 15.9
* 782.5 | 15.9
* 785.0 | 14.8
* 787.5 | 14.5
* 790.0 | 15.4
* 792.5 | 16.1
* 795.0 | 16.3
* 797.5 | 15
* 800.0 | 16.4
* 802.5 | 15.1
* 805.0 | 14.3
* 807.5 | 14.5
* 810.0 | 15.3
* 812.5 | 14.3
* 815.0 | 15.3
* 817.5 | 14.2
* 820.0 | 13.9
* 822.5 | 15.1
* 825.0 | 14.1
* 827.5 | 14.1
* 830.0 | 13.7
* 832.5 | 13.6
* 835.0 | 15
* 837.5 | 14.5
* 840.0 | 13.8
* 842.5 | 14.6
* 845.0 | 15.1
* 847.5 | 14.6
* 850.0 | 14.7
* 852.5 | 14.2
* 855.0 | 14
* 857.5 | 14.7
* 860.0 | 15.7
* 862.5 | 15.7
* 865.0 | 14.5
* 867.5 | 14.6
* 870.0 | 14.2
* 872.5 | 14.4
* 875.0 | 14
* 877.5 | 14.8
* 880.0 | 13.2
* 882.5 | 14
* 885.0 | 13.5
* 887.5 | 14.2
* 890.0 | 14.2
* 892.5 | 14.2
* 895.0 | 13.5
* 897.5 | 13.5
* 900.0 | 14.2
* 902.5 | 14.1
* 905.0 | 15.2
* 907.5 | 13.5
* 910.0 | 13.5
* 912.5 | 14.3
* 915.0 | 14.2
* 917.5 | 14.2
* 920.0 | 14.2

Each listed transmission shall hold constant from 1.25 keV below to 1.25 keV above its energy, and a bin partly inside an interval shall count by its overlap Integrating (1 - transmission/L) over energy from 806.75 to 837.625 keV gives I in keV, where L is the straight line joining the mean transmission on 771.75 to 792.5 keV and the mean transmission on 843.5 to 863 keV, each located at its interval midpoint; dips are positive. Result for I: 2.1 keV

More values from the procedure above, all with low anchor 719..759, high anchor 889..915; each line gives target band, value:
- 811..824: -0.88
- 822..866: -2.44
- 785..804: -2.72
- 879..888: 0.16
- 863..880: -0.61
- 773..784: -2.82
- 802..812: -0.84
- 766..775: -4.30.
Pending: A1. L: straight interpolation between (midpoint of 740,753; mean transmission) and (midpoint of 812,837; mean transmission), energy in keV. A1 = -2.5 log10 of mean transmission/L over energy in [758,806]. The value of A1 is -0.10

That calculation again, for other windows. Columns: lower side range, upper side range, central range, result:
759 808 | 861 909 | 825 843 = 0.11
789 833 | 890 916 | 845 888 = -0.01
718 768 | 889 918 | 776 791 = -0.09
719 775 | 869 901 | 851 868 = -0.04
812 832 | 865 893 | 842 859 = -0.03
